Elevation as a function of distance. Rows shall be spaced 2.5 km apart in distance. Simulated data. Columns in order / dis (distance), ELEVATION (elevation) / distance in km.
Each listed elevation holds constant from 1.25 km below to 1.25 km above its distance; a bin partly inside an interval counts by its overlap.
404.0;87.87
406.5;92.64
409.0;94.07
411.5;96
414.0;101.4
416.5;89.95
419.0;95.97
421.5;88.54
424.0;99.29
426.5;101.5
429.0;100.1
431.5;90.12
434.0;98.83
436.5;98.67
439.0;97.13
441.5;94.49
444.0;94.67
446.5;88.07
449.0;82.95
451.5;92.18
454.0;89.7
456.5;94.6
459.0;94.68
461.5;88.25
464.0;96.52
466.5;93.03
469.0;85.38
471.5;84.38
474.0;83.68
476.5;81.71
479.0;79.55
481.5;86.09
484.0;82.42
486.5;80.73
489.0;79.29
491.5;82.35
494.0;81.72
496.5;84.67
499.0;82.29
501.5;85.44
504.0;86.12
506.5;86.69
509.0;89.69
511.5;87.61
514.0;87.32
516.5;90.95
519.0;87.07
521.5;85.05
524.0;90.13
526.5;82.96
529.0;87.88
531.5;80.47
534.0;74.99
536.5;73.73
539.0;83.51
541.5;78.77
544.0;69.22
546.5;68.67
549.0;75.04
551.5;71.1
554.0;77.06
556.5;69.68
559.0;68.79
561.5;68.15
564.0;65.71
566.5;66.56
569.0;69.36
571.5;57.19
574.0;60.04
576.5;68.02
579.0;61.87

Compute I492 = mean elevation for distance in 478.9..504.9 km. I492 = 82.9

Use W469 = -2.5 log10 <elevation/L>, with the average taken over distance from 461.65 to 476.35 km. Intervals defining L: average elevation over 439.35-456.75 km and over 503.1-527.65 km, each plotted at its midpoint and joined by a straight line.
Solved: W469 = 0.02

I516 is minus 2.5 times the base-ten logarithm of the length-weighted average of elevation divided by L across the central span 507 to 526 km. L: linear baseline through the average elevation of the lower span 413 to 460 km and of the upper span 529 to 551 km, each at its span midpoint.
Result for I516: -0.100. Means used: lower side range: 94.3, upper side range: 76.1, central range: 88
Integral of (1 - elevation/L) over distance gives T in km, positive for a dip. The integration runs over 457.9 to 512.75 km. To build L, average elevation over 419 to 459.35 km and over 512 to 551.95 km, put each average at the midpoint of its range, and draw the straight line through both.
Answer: 1.2 km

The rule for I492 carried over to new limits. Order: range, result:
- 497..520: 86.9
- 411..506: 89.7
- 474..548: 82.6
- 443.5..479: 88.8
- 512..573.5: 76.2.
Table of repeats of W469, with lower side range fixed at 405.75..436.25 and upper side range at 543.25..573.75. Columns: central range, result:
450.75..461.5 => -0.041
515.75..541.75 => -0.120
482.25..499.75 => -0.001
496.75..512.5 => -0.091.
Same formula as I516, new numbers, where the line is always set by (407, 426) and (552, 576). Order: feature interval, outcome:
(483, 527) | -0.093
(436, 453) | -0.028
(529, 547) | -0.068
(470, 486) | 0.007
